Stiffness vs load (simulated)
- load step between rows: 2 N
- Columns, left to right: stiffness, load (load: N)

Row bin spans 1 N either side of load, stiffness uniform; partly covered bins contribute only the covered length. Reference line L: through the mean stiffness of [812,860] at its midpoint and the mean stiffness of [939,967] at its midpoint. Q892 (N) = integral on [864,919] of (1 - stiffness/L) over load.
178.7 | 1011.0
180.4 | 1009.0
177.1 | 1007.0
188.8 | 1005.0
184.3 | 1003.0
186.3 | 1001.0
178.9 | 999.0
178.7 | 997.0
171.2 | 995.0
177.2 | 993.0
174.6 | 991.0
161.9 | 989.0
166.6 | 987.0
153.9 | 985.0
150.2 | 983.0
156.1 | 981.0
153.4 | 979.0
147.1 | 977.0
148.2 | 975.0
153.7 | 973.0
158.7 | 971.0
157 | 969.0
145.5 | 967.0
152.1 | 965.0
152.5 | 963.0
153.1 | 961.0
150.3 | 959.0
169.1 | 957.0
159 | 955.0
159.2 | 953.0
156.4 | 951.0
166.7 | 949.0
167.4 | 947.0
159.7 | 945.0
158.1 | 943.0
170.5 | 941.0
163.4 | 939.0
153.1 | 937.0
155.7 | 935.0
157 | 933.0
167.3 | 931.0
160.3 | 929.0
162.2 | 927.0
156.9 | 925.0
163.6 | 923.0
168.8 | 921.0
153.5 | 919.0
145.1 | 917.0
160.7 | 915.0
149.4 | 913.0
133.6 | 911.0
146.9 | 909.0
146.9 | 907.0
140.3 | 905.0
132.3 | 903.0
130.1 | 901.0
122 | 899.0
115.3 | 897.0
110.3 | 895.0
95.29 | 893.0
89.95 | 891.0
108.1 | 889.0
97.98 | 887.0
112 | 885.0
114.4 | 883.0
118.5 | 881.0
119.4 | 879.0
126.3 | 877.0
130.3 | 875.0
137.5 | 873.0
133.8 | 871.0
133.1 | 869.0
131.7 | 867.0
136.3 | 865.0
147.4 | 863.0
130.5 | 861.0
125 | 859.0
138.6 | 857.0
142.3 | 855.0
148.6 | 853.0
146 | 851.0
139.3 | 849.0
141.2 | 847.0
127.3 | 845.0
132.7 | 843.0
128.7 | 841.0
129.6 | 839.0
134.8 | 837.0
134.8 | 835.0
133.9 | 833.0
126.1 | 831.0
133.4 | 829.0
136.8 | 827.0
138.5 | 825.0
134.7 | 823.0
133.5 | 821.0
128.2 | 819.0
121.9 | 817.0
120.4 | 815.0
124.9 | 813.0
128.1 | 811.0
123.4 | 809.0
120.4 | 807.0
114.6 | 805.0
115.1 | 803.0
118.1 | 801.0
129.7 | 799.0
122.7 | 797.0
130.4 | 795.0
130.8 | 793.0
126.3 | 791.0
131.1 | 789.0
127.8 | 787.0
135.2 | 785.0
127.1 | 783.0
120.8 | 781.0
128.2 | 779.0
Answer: 7.0 N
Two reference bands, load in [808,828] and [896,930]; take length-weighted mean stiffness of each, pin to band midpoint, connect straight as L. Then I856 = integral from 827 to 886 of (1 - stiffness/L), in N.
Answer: 1.6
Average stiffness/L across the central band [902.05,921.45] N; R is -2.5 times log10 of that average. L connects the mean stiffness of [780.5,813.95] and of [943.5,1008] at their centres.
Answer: 0.02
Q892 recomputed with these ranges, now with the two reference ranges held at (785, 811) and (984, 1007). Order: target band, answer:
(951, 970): 1.2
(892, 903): 2.5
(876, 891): 3.5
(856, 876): 1.1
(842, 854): -0.1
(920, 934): -0.4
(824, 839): -0.1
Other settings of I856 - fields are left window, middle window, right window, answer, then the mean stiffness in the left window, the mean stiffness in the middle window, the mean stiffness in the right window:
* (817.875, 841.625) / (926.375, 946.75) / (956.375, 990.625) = -1.6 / 133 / 161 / 155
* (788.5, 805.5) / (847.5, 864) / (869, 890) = -2.5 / 124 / 140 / 120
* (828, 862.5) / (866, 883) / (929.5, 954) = 1.8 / 135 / 128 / 161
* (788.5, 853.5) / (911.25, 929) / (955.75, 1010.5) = -0.7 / 130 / 157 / 164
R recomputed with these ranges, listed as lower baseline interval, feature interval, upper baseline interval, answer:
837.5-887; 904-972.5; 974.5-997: -0.05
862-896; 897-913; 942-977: -0.03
